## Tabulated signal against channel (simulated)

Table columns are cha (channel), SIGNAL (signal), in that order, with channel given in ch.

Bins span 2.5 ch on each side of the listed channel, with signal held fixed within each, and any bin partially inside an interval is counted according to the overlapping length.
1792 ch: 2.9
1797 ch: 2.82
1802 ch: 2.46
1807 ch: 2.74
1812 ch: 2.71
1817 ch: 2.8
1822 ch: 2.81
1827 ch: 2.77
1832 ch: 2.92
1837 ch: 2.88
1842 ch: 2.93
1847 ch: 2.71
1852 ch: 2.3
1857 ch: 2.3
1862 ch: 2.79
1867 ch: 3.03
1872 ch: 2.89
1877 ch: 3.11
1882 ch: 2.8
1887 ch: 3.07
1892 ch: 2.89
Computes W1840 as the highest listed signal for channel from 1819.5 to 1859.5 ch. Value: 2.93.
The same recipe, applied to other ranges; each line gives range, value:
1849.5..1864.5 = 2.79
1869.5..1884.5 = 3.11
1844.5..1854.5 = 2.71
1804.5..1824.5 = 2.81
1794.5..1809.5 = 2.82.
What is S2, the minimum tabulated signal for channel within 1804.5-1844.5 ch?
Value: 2.71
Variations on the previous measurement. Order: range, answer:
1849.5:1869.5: 2.3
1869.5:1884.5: 2.8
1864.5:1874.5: 2.89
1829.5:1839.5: 2.88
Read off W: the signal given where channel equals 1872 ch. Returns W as 2.89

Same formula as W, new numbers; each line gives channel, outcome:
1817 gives 2.8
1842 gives 2.93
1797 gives 2.82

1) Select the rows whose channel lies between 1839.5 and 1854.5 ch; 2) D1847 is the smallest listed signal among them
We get 2.3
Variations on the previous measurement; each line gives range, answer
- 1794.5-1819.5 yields 2.46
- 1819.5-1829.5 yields 2.77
